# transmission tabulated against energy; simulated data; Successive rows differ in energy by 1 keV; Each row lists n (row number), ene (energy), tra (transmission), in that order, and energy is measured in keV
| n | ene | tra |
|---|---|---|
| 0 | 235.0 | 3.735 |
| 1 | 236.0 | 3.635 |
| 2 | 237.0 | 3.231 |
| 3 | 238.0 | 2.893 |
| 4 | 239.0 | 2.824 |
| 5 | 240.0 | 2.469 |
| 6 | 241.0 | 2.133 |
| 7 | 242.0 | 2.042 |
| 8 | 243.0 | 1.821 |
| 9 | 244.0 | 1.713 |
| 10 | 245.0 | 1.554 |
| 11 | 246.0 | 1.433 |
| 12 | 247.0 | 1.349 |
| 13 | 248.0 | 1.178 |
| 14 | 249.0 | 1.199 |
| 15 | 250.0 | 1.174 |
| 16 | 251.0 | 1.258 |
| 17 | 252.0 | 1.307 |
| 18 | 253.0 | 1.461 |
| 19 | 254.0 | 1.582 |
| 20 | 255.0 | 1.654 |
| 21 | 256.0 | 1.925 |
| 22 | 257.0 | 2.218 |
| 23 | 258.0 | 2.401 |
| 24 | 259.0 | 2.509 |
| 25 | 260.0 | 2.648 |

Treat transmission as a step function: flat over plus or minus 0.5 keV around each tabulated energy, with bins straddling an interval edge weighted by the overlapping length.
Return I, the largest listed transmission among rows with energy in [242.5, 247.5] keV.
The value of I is 1.821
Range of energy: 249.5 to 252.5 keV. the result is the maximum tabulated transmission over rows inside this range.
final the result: 1.307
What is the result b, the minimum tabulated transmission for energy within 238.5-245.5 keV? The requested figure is 1.554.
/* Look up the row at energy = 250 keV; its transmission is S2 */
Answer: 1.174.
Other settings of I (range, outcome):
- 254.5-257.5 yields 2.218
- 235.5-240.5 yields 3.635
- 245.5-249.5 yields 1.433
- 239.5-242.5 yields 2.469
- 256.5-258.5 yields 2.401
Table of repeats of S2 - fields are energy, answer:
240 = 2.469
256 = 1.925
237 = 3.231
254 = 1.582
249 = 1.199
